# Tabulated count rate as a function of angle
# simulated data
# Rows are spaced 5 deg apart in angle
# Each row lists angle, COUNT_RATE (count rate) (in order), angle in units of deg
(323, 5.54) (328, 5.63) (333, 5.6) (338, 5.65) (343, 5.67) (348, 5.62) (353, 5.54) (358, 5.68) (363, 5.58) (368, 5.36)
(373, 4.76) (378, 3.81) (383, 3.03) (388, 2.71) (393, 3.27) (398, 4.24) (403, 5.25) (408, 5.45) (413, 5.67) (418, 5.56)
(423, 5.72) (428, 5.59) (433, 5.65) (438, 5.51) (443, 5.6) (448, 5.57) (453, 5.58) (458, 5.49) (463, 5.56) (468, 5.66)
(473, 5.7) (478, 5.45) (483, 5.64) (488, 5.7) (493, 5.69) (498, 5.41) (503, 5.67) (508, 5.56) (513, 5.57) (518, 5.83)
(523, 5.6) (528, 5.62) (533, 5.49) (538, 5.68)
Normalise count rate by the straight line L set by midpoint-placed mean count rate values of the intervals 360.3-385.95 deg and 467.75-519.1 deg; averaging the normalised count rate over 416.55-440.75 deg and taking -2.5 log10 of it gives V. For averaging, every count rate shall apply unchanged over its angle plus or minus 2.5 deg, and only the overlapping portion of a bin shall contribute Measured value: -0.12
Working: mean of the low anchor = 4.49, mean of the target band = 5.61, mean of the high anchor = 5.62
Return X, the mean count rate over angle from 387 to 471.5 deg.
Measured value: 5.23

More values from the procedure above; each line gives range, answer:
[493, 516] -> 5.57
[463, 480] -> 5.6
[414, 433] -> 5.63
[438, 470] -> 5.57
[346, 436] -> 4.92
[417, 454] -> 5.6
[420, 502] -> 5.6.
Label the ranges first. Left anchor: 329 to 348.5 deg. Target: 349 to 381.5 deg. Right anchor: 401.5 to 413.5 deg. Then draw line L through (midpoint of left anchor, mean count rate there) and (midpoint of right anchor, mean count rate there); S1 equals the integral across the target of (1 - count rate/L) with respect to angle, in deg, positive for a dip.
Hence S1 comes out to 2.82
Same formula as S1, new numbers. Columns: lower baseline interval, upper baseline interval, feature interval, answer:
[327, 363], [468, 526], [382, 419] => 8.01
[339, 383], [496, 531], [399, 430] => -1.00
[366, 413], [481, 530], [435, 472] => -4.08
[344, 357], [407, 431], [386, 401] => 5.66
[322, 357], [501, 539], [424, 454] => 0.16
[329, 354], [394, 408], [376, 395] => 6.77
